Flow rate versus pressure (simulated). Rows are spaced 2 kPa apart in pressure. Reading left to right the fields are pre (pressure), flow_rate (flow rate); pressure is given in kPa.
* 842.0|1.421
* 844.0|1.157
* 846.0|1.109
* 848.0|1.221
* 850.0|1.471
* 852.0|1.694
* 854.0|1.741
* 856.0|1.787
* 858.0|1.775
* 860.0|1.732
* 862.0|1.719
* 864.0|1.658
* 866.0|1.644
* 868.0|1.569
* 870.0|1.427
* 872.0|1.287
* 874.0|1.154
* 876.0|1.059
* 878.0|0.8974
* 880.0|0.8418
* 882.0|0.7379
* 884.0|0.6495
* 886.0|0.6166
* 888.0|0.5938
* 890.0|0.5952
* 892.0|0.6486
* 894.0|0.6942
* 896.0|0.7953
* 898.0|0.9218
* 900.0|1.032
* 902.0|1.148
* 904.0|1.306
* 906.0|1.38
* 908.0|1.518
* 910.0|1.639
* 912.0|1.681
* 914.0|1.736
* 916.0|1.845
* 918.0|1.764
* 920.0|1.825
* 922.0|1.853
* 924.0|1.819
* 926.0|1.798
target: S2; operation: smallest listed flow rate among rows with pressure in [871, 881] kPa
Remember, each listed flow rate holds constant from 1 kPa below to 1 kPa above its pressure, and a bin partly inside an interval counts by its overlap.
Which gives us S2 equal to 0.8418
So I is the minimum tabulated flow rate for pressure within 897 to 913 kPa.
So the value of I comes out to 0.9218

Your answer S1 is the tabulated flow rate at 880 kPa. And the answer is 0.8418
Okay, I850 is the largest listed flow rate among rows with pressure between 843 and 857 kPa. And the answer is 1.787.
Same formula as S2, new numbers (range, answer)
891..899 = 0.6486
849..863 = 1.471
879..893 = 0.5938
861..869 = 1.569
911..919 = 1.681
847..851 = 1.221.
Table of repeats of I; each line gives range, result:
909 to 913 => 1.639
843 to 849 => 1.109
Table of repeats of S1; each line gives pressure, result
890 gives 0.5952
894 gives 0.6942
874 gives 1.154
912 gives 1.681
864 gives 1.658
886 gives 0.6166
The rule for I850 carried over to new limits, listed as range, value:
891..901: 1.032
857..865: 1.775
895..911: 1.639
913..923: 1.853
